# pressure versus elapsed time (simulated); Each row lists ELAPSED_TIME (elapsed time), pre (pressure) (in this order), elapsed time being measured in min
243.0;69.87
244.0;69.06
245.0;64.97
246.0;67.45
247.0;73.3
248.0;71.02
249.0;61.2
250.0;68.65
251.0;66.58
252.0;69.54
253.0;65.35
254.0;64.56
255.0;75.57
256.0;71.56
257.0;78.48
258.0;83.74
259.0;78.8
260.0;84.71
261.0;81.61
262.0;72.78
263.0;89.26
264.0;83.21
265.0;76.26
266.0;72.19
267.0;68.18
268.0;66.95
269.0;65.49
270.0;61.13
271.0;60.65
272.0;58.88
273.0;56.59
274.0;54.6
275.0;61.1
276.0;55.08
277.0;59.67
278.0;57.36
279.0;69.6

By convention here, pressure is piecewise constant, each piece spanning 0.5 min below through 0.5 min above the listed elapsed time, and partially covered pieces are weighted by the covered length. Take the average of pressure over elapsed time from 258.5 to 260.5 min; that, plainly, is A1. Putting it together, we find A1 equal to 81.8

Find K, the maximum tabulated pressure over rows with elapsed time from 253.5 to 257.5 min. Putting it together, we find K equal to 78.48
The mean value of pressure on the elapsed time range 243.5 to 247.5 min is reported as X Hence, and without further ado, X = 68.7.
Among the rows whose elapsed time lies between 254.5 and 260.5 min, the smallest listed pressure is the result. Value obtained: 71.56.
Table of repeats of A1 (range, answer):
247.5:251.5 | 66.9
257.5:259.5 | 81.3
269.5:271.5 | 60.9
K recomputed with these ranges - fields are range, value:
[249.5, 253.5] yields 69.54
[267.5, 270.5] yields 66.95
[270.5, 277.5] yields 61.1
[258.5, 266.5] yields 89.26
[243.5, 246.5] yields 69.06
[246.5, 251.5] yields 73.3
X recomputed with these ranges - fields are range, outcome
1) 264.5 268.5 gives 70.9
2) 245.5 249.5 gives 68.2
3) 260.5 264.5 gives 81.7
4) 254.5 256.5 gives 73.6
